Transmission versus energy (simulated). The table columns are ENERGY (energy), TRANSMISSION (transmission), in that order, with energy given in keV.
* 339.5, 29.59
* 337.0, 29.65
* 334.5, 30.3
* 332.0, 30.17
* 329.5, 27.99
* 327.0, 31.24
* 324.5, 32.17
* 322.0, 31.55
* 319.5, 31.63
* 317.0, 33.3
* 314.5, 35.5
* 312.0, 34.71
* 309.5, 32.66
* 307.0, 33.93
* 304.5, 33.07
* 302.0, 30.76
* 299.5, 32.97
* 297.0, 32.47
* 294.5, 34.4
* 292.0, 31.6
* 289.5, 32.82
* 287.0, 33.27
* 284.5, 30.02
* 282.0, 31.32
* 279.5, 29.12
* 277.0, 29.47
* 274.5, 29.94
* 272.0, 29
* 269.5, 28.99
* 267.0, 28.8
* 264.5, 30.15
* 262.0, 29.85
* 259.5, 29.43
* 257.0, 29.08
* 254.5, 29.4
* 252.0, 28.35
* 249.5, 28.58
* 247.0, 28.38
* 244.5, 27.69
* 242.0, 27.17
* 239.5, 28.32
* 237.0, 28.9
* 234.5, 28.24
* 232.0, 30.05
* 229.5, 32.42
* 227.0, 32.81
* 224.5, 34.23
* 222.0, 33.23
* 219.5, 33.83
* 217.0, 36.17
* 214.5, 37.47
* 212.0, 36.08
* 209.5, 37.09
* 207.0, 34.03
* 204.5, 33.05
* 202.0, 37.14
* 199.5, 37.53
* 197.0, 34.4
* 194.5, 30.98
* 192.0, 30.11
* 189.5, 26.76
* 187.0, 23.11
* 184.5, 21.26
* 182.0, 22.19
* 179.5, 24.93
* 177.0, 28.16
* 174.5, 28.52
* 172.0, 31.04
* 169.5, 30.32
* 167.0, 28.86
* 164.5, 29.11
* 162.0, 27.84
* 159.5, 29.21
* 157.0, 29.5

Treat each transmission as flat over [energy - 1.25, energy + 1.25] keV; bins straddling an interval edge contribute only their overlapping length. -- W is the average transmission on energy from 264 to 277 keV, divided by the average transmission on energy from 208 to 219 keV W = 0.8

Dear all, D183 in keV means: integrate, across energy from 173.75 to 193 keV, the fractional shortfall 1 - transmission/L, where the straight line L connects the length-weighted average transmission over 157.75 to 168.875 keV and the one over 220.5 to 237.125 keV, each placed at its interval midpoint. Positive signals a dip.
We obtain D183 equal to 2.7 keV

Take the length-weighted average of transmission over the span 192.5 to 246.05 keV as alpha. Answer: 32.8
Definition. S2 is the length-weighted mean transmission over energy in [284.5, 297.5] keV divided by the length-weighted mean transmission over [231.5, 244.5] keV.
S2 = 1.15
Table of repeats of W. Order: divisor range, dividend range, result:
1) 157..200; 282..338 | 1.13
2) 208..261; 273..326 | 1.03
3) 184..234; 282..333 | 0.99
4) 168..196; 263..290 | 1.11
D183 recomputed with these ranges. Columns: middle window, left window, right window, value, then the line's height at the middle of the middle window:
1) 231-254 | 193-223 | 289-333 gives 3.86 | 34.2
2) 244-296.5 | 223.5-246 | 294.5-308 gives 2.35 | 31.4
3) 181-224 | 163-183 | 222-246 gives -4.53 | 29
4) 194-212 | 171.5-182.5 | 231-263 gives -4.88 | 27.6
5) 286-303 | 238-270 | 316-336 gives -1.48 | 30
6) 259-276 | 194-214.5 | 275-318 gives 1.97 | 33.3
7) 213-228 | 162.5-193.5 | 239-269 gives -3.56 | 28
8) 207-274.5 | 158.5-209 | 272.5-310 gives -0.57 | 30.7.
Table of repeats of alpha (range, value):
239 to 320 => 30.8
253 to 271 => 29.4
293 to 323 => 33.1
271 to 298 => 31.2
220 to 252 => 30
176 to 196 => 26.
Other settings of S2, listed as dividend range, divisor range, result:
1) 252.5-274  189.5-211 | 0.87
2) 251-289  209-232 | 0.86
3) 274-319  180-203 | 1.11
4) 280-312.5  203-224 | 0.93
